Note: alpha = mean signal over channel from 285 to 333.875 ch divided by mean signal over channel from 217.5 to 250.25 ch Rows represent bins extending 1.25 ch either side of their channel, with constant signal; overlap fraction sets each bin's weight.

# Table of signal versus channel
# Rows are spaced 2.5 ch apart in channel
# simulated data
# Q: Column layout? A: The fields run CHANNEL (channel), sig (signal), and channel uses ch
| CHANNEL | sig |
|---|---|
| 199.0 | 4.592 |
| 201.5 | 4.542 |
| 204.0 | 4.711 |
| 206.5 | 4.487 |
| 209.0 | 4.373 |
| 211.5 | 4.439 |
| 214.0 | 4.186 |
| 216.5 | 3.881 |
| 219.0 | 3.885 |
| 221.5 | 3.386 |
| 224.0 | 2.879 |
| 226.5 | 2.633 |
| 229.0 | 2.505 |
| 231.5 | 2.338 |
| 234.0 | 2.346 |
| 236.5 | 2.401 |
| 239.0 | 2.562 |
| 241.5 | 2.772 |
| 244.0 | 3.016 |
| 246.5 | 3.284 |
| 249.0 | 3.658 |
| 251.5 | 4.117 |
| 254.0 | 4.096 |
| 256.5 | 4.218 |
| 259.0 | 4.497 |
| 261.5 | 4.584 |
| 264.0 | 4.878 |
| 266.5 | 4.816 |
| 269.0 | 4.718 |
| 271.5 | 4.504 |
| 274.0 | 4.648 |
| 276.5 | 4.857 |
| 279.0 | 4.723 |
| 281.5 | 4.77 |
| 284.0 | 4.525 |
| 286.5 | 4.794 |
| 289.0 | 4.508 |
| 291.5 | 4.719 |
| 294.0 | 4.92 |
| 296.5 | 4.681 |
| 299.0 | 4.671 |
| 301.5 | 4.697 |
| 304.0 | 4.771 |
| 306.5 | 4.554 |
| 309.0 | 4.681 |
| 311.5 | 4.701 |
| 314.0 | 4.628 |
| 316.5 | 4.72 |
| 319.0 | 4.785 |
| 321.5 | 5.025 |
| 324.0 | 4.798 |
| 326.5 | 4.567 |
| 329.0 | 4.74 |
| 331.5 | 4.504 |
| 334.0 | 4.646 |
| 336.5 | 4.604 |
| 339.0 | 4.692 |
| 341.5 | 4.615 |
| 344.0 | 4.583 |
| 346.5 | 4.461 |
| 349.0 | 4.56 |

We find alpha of 1.6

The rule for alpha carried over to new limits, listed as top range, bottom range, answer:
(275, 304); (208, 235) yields 1.41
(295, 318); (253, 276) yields 1.03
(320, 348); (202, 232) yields 1.26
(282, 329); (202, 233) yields 1.29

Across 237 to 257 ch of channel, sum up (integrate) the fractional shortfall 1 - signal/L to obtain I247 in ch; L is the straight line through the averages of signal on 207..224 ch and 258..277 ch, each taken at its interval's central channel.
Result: 4.6 ch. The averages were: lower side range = 3.96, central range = 3.4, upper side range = 4.68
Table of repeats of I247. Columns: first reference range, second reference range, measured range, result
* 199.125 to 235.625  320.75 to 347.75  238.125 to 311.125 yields -3.94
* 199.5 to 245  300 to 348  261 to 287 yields -4.18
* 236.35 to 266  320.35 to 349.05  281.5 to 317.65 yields -3.53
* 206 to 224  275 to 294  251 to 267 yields -0.02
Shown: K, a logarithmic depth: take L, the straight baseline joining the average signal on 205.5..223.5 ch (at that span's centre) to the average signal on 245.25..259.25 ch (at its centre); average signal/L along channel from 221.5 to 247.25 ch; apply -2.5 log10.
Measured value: 0.42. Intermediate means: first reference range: 4.04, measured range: 2.7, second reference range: 3.94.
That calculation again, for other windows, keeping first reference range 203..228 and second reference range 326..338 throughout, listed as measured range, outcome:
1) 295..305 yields -0.071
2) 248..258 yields 0.017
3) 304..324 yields -0.055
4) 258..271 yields -0.125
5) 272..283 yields -0.112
